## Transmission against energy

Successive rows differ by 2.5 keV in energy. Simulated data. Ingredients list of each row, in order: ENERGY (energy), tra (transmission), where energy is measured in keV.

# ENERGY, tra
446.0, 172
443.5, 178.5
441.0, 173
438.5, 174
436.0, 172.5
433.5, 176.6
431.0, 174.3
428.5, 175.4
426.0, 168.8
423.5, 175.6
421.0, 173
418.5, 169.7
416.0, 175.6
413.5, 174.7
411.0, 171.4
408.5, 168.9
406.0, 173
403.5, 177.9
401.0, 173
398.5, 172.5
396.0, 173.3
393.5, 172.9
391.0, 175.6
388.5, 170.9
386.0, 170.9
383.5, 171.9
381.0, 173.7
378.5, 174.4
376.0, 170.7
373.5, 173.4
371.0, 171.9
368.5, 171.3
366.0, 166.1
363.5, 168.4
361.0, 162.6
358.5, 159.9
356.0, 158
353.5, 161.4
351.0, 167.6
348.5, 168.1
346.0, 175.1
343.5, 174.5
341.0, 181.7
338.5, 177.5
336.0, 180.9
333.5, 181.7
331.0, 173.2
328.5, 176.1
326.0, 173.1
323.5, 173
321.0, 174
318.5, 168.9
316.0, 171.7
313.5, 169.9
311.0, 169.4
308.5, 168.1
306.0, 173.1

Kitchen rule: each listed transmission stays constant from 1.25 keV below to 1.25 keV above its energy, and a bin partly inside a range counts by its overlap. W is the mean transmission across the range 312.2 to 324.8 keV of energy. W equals 171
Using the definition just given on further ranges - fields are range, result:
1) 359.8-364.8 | 166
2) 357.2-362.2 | 161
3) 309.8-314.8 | 170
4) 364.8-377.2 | 171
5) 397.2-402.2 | 173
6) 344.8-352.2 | 170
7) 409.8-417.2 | 174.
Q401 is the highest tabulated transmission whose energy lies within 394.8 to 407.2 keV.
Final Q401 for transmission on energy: 177.9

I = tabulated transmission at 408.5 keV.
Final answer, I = 168.9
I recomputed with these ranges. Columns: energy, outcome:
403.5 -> 177.9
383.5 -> 171.9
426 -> 168.8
